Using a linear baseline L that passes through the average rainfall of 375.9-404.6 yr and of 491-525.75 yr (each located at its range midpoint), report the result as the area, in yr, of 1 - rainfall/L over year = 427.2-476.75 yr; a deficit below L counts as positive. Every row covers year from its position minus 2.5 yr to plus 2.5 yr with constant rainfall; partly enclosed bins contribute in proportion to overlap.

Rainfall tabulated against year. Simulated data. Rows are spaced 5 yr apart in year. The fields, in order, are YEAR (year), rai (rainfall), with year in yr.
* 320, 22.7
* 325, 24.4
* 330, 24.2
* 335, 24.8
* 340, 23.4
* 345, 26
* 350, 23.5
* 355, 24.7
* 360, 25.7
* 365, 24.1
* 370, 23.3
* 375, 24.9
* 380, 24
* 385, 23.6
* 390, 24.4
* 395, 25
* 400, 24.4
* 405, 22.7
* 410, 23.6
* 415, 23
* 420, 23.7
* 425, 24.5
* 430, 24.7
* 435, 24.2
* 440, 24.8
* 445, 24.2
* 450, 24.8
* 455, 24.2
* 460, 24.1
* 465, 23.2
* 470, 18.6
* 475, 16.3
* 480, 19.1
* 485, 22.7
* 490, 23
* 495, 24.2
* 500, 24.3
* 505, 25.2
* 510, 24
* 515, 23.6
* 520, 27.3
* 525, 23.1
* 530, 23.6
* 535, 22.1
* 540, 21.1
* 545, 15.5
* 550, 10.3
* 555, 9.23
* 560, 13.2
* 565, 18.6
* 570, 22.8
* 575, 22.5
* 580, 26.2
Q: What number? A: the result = 2.7 yr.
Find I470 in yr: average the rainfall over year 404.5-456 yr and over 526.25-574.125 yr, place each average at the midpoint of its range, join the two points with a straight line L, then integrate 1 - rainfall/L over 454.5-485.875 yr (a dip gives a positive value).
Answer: 1.6 yr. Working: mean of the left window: 24.1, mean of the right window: 17.7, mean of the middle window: 20.9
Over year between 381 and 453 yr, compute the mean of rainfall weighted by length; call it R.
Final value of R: 24.1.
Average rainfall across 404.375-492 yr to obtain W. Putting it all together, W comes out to 22.9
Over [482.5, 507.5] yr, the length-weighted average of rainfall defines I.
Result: 23.9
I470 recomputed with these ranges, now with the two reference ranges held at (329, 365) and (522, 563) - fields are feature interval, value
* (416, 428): -1.18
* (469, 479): 1.20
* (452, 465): -2.22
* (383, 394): -0.52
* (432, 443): -1.67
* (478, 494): -2.02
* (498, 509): -3.41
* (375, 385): -0.32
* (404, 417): -0.52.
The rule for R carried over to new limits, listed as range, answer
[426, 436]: 24.5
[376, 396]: 24.2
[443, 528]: 23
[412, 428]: 23.8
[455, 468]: 23.6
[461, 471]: 21.7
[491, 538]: 24.1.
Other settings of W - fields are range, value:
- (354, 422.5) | 24.1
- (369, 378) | 24.2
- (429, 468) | 24.2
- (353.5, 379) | 24.5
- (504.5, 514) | 24.3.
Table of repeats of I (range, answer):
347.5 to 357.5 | 24.1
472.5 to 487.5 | 19.4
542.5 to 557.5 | 11.7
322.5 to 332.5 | 24.3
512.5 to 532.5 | 24.4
